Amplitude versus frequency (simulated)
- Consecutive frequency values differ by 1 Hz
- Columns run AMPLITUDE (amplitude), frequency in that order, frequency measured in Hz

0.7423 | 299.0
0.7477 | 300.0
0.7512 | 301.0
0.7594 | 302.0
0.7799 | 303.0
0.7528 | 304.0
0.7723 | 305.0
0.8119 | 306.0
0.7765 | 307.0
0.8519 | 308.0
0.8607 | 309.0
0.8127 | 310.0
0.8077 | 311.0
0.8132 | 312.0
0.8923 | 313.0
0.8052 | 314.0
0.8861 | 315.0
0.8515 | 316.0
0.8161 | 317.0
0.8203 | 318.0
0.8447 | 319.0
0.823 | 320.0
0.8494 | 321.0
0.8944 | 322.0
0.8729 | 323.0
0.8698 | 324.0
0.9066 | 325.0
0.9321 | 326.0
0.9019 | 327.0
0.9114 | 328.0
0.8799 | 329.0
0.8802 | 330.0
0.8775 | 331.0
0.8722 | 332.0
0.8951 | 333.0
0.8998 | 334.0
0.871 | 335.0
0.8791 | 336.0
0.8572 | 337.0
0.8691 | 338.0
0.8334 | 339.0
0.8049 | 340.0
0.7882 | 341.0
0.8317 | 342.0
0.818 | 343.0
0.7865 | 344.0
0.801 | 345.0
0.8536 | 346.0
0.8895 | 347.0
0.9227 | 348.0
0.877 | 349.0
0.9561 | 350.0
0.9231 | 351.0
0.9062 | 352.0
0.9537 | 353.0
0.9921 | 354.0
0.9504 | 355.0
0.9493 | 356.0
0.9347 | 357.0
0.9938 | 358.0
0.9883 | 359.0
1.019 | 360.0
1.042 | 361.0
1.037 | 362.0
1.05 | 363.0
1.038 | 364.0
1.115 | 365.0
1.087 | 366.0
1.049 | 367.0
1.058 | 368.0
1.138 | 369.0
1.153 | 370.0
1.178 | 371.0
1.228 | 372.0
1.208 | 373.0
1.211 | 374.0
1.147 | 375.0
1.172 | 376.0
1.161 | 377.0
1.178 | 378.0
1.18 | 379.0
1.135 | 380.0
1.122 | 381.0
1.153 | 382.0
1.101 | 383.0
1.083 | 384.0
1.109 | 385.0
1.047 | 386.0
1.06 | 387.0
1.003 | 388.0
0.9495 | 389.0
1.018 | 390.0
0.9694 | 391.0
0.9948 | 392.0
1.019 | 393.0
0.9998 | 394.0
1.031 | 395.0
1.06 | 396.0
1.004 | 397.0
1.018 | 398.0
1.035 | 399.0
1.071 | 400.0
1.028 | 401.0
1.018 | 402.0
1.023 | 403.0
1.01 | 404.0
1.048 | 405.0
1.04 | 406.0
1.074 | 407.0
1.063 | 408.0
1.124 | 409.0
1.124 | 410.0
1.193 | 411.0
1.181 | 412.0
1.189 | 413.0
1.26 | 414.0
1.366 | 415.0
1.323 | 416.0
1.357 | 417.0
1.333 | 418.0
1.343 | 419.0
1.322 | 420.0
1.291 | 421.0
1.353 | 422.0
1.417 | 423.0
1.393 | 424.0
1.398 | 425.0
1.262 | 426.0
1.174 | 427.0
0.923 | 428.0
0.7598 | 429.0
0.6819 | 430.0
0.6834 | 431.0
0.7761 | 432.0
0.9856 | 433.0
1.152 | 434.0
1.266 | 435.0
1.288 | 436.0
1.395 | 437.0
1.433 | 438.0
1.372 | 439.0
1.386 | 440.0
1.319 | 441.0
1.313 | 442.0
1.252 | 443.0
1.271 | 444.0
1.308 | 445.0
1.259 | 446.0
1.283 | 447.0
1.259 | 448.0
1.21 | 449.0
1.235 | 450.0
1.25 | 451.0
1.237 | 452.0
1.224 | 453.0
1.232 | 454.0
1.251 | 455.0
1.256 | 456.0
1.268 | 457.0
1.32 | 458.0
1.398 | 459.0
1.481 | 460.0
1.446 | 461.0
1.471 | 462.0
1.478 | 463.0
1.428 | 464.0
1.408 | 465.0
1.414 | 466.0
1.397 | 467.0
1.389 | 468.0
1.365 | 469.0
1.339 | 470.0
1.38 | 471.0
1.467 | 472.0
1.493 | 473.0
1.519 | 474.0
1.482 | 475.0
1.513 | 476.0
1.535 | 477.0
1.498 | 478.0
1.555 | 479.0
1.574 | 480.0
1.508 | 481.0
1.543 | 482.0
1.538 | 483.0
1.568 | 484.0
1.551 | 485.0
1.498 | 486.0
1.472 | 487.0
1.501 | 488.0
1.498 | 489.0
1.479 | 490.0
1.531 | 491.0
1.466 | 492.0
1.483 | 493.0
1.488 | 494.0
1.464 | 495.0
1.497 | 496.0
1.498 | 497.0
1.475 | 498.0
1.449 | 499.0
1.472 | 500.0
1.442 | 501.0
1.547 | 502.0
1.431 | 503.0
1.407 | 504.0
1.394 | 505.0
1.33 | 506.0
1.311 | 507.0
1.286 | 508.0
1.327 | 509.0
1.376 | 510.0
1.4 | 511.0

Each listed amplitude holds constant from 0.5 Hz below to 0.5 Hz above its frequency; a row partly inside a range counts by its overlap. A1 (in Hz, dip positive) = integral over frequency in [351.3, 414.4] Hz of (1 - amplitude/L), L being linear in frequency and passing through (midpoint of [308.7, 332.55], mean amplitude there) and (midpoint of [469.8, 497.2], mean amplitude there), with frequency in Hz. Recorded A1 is 1.8 Hz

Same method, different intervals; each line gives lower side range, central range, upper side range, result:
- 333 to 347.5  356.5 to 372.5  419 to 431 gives -2.3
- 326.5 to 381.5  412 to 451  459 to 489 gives 2.2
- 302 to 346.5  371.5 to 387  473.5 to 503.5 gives -1.2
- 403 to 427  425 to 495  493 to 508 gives 0.2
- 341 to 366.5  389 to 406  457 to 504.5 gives 1.6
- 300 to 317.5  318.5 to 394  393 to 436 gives -2.2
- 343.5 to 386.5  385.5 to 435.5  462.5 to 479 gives 4.6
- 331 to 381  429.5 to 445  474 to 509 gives 1.3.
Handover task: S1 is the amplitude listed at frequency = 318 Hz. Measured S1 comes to 0.8203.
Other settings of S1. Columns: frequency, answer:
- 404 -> 1.01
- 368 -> 1.058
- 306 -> 0.8119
